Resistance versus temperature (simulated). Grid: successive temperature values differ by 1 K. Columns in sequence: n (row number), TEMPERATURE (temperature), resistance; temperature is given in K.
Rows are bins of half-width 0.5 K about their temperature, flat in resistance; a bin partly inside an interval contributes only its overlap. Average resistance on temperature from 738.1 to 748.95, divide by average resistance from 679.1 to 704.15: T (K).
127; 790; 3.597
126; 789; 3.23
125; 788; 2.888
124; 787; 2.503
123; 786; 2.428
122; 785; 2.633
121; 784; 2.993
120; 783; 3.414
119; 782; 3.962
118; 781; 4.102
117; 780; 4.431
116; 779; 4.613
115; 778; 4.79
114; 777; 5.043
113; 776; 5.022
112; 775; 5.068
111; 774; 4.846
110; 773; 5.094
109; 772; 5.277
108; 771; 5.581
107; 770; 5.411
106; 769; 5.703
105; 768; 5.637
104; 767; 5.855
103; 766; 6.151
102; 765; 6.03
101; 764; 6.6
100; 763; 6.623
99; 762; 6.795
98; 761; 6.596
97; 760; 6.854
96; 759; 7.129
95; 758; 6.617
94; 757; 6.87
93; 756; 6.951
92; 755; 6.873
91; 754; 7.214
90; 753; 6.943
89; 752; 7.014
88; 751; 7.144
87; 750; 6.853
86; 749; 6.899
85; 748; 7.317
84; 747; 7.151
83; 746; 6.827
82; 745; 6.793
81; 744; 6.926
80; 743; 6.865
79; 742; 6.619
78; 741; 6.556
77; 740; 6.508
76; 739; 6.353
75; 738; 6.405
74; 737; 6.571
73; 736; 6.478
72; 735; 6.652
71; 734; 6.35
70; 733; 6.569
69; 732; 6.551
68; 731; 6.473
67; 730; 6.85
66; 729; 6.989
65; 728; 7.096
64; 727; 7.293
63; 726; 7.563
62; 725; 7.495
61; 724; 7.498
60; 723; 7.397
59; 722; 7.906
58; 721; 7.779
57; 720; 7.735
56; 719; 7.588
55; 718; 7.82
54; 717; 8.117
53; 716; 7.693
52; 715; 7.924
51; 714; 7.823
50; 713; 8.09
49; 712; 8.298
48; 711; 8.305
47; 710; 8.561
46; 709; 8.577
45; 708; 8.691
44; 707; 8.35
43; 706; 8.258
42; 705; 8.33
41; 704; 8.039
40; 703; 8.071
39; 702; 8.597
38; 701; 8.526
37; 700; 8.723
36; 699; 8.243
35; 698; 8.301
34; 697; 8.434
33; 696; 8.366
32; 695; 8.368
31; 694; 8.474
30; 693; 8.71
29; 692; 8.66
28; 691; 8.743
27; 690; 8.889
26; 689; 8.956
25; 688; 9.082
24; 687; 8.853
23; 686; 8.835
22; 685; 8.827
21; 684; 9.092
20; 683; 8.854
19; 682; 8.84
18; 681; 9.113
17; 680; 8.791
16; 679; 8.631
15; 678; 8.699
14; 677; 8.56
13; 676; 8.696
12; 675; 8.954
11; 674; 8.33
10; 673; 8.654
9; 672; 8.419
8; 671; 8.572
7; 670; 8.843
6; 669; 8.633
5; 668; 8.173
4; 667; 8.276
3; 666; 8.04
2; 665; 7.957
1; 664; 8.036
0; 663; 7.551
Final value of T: 0.8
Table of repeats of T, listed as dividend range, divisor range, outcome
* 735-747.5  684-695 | 0.76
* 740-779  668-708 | 0.73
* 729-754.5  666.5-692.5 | 0.77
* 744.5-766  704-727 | 0.86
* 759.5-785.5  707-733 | 0.68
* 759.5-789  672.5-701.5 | 0.56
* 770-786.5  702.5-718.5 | 0.53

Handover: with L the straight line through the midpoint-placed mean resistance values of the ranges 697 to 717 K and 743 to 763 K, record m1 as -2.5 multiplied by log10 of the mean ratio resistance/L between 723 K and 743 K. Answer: 0.11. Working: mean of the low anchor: 8.28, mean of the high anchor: 6.93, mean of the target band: 6.8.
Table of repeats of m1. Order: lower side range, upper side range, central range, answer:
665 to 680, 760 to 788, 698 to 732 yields -0.13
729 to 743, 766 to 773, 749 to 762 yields -0.16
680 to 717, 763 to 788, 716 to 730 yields -0.03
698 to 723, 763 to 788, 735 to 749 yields -0.04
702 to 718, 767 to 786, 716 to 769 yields -0.08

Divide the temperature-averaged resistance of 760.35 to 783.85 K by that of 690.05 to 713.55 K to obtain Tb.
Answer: 0.63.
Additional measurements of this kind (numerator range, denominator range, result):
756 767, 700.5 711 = 0.79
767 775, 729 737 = 0.82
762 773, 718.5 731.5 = 0.80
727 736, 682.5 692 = 0.76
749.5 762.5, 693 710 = 0.82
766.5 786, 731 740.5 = 0.72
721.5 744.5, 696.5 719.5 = 0.83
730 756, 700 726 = 0.84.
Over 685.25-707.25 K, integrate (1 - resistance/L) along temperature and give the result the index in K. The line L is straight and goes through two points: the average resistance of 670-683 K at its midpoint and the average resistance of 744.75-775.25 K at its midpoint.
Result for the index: -1.0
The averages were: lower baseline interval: 8.7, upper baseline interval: 6.42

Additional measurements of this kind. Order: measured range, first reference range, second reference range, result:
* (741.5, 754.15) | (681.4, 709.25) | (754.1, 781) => -0.7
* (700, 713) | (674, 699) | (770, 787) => -1.1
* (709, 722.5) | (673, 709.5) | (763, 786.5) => -0.9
